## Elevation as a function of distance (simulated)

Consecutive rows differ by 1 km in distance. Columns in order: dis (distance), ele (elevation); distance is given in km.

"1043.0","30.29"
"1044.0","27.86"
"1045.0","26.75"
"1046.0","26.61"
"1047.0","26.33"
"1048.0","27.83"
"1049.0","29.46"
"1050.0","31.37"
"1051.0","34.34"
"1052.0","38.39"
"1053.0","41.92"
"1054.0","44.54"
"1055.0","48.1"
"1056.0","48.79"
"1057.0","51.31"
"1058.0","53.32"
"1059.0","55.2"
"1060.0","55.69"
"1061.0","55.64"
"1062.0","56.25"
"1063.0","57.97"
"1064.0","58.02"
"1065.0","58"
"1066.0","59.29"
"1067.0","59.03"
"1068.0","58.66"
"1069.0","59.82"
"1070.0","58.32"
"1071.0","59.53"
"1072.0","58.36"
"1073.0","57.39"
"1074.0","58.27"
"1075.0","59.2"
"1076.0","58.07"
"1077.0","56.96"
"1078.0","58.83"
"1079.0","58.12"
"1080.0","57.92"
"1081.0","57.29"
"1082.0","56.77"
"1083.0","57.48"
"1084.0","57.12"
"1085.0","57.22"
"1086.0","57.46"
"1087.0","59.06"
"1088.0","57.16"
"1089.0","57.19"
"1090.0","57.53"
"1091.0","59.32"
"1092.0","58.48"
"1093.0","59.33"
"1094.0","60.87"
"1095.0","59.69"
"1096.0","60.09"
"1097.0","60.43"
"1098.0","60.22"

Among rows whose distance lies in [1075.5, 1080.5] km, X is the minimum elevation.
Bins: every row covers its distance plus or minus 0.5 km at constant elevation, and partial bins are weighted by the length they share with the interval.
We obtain 56.96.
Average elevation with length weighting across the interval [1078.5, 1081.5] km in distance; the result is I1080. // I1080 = 57.8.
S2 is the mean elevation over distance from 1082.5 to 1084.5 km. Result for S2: 57.3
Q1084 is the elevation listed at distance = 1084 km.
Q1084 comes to 57.12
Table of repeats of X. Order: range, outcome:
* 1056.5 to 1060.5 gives 51.31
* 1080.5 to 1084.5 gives 56.77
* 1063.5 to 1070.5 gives 58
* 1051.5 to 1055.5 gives 38.39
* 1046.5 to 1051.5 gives 26.33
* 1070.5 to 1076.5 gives 57.39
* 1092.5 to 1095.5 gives 59.33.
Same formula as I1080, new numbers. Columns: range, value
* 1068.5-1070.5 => 59.1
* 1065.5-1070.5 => 59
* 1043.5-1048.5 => 27.1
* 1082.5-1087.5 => 57.7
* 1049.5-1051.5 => 32.9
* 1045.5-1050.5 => 28.3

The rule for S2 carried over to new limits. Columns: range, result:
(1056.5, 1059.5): 53.3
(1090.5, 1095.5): 59.5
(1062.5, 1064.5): 58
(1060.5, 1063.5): 56.6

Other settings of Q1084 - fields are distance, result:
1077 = 56.96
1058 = 53.32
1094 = 60.87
